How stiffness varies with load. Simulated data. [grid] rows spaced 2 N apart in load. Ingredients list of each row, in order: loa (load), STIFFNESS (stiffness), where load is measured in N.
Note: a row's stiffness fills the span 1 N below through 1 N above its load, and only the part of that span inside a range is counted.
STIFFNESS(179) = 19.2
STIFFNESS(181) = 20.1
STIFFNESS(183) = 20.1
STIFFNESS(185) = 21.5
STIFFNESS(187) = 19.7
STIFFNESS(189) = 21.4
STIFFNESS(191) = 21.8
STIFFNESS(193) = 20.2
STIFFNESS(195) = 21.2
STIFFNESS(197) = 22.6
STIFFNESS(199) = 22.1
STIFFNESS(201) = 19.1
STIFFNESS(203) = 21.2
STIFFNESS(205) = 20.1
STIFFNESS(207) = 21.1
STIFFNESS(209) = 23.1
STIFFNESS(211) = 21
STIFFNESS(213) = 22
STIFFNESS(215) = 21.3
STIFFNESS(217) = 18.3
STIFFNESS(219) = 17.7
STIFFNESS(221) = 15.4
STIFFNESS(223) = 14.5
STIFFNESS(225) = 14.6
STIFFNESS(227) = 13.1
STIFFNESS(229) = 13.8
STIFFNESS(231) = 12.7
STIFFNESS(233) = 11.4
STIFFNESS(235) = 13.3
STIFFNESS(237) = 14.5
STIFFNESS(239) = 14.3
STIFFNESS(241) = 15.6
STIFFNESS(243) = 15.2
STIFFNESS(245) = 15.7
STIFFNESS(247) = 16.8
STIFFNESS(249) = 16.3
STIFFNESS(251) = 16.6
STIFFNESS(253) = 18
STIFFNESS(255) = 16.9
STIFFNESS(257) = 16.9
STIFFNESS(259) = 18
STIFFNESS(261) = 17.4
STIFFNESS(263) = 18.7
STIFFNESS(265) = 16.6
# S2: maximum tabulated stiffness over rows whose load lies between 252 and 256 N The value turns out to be 18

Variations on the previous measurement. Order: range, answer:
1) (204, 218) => 23.1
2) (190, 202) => 22.6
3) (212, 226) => 22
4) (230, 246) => 15.7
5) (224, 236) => 14.6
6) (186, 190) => 21.4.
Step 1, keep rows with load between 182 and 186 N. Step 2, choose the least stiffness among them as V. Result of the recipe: 20.1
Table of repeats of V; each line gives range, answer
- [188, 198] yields 20.2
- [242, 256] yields 15.2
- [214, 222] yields 15.4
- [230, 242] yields 11.4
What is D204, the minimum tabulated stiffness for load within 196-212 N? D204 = 19.1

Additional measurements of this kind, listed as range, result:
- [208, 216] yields 21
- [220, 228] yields 13.1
